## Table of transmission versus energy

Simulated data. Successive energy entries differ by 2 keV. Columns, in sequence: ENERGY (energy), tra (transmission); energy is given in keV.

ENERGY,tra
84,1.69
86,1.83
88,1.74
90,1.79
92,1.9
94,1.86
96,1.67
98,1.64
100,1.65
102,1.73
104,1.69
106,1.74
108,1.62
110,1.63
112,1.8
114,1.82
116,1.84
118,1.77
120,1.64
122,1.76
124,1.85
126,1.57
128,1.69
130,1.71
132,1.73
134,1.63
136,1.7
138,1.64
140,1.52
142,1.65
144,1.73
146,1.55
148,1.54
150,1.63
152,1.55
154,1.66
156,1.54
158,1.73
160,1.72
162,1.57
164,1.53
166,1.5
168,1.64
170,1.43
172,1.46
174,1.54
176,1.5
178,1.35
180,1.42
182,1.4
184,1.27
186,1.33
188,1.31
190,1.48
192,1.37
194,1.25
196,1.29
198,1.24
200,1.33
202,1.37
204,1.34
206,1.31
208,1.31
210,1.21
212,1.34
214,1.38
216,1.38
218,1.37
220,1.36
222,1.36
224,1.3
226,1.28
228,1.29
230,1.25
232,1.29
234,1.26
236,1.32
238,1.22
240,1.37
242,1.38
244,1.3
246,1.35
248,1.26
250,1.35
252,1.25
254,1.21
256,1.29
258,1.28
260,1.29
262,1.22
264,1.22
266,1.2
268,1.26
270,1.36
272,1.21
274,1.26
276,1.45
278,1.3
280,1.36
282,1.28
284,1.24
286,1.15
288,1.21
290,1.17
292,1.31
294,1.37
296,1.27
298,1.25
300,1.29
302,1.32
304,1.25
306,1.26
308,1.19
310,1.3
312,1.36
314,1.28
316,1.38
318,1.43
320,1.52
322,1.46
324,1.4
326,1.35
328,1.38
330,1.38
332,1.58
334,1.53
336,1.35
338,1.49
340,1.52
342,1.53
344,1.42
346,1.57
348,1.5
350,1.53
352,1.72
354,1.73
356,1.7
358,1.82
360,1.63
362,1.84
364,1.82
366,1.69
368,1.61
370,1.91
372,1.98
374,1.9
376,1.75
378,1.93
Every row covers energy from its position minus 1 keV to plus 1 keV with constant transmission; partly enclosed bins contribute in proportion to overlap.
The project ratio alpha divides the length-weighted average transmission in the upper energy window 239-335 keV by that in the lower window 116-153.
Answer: 0.79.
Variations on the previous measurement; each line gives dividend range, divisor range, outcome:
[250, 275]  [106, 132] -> 0.73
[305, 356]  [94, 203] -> 0.92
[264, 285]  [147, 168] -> 0.81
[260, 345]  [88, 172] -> 0.80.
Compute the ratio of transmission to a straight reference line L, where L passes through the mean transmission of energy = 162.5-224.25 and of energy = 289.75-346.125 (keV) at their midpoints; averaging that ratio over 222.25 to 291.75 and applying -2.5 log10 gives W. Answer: 0.08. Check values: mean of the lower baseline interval 1.38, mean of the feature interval 1.28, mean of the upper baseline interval 1.38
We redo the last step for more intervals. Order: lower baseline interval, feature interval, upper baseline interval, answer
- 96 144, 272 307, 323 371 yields 0.25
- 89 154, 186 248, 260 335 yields 0.13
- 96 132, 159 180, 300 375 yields 0.10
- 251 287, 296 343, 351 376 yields 0.12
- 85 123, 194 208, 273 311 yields 0.15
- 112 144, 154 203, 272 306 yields 0.09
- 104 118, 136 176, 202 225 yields -0.02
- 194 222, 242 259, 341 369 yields 0.10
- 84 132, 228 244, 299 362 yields 0.21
